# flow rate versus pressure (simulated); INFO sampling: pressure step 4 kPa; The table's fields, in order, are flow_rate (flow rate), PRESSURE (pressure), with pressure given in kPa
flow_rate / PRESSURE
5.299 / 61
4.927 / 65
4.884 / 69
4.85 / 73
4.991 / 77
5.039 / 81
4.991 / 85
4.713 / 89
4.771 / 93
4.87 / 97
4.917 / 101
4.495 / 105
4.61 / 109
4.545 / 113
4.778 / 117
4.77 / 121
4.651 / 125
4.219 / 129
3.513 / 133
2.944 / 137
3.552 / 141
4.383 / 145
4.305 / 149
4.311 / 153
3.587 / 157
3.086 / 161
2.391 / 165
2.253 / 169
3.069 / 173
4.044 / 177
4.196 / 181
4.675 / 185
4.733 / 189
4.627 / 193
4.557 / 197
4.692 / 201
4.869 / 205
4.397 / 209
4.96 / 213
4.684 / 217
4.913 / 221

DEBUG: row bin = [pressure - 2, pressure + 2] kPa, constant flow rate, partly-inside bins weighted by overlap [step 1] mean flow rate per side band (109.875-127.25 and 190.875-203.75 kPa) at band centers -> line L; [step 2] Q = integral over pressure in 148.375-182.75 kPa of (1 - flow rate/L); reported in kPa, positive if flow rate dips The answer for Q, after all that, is 9.0 kPa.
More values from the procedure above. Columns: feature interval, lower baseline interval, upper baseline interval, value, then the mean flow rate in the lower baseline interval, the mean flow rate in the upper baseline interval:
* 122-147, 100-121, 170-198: 3.33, 4.67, 4.19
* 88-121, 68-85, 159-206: -0.29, 4.95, 3.91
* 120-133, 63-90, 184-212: 1.20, 4.92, 4.66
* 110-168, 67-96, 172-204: 8.92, 4.89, 4.38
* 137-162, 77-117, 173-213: 4.28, 4.78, 4.48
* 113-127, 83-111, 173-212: -0.03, 4.77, 4.47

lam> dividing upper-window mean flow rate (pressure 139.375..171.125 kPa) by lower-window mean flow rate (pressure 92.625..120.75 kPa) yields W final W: 0.74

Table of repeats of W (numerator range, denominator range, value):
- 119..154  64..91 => 0.83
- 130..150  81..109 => 0.78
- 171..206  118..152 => 1.07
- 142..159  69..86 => 0.83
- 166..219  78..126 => 0.89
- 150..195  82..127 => 0.79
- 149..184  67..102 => 0.71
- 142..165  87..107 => 0.80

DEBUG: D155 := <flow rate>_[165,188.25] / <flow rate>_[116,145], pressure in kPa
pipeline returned 0.9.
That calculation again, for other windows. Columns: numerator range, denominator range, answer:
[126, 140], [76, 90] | 0.74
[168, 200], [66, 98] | 0.84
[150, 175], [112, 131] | 0.69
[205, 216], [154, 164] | 1.41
